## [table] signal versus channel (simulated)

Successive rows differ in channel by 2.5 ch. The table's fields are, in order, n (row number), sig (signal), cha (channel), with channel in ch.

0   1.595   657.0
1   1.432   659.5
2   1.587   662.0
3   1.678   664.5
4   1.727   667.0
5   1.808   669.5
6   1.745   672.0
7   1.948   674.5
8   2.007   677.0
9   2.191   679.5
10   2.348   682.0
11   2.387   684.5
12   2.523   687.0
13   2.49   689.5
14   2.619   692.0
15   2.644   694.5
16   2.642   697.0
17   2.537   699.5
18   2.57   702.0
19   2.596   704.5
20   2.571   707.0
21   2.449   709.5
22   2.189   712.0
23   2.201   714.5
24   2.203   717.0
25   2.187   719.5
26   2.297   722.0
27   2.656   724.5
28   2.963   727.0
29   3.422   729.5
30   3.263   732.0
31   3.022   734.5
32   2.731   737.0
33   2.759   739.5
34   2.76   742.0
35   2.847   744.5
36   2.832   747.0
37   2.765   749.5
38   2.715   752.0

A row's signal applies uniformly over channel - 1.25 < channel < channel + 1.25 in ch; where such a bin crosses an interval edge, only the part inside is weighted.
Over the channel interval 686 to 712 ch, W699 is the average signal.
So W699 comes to 2.55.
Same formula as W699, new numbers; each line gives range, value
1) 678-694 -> 2.43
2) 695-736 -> 2.61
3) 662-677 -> 1.78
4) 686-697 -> 2.58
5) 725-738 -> 3.06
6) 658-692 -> 2.01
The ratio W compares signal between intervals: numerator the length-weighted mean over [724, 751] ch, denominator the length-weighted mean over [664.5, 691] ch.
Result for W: 1.4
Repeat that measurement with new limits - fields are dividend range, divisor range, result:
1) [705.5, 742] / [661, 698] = 1.22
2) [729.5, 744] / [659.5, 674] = 1.74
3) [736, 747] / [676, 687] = 1.22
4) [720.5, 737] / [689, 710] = 1.13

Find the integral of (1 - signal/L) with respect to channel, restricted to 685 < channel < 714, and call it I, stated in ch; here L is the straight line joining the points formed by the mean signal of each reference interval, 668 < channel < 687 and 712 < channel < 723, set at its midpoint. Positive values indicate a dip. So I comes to -4.8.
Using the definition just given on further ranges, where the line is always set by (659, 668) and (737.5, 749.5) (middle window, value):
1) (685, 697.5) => -3.4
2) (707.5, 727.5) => 0.3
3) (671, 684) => -1.8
